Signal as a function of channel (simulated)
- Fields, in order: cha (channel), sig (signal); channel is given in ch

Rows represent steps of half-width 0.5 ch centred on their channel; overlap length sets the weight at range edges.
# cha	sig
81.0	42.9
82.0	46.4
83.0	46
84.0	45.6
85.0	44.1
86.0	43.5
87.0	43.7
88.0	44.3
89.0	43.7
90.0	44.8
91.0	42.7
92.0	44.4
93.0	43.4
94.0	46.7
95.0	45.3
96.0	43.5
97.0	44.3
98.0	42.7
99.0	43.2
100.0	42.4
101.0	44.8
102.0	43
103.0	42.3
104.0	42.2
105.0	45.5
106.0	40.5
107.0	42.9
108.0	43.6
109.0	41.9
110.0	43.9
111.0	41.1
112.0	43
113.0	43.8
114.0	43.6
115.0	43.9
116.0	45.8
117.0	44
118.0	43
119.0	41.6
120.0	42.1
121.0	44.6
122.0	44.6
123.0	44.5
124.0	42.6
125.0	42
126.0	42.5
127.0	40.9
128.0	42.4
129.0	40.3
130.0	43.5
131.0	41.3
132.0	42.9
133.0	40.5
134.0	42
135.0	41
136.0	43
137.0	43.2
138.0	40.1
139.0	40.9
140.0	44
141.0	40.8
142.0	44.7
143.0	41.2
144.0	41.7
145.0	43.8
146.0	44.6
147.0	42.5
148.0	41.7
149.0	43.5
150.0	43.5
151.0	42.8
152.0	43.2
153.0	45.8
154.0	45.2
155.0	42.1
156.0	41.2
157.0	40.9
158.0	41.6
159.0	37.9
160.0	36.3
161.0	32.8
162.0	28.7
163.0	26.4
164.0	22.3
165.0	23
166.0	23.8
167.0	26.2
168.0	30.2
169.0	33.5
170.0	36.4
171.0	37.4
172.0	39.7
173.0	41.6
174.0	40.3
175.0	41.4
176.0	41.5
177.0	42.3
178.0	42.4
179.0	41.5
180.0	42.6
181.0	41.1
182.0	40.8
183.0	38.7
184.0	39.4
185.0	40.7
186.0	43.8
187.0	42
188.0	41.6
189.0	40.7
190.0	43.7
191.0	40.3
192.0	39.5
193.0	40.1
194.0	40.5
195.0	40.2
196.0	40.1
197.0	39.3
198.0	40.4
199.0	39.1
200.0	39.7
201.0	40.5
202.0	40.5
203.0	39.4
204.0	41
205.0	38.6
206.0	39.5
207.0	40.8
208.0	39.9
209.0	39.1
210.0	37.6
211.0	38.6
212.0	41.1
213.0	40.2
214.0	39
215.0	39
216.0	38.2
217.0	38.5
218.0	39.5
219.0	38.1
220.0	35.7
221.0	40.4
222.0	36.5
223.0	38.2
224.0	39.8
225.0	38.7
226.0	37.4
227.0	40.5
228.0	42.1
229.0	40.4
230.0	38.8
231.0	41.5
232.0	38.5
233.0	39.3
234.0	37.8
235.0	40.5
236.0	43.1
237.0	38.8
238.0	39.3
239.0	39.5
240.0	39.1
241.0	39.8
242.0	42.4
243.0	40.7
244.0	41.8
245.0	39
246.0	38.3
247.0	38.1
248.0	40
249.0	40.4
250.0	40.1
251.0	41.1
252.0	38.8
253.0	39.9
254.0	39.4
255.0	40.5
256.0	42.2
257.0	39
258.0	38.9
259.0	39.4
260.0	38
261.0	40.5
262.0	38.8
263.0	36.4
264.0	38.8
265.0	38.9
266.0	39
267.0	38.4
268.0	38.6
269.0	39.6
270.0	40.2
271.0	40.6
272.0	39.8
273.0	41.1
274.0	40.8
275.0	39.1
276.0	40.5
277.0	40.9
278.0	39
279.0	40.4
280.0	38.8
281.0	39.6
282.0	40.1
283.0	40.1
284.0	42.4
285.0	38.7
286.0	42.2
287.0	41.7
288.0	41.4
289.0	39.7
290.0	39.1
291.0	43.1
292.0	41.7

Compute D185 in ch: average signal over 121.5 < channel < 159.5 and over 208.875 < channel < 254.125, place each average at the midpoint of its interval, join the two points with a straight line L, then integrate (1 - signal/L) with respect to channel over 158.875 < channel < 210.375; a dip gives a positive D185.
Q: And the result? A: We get 3.66 ch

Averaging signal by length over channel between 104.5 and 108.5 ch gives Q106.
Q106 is 43.1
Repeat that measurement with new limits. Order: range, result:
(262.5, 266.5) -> 38.3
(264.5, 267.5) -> 38.8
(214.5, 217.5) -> 38.6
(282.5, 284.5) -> 41.2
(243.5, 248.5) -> 39.4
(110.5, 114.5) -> 42.9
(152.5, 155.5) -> 44.4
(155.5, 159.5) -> 40.4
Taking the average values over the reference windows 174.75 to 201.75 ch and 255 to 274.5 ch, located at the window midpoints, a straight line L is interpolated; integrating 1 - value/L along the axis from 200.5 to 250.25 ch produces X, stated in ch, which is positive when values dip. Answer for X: 0.8 ch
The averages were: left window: 40.9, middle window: 39.5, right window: 39.4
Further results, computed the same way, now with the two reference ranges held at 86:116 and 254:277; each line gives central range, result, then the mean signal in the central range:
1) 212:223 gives 0.56 ch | 38.6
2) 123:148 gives 0.27 ch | 42.2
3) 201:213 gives 0.37 ch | 39.7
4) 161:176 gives 3.34 ch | 32.5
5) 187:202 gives 0.29 ch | 40.5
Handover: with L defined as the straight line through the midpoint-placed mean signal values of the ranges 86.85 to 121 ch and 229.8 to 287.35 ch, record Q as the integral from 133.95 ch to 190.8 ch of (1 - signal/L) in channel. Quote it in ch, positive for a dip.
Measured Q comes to 3.7 ch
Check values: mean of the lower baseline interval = 43.5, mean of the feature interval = 39.4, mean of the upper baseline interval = 39.8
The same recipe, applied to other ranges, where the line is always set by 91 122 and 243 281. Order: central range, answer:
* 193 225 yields 1.2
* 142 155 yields -0.3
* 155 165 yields 1.9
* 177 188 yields 0.1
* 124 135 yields 0.3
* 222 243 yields 0.3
